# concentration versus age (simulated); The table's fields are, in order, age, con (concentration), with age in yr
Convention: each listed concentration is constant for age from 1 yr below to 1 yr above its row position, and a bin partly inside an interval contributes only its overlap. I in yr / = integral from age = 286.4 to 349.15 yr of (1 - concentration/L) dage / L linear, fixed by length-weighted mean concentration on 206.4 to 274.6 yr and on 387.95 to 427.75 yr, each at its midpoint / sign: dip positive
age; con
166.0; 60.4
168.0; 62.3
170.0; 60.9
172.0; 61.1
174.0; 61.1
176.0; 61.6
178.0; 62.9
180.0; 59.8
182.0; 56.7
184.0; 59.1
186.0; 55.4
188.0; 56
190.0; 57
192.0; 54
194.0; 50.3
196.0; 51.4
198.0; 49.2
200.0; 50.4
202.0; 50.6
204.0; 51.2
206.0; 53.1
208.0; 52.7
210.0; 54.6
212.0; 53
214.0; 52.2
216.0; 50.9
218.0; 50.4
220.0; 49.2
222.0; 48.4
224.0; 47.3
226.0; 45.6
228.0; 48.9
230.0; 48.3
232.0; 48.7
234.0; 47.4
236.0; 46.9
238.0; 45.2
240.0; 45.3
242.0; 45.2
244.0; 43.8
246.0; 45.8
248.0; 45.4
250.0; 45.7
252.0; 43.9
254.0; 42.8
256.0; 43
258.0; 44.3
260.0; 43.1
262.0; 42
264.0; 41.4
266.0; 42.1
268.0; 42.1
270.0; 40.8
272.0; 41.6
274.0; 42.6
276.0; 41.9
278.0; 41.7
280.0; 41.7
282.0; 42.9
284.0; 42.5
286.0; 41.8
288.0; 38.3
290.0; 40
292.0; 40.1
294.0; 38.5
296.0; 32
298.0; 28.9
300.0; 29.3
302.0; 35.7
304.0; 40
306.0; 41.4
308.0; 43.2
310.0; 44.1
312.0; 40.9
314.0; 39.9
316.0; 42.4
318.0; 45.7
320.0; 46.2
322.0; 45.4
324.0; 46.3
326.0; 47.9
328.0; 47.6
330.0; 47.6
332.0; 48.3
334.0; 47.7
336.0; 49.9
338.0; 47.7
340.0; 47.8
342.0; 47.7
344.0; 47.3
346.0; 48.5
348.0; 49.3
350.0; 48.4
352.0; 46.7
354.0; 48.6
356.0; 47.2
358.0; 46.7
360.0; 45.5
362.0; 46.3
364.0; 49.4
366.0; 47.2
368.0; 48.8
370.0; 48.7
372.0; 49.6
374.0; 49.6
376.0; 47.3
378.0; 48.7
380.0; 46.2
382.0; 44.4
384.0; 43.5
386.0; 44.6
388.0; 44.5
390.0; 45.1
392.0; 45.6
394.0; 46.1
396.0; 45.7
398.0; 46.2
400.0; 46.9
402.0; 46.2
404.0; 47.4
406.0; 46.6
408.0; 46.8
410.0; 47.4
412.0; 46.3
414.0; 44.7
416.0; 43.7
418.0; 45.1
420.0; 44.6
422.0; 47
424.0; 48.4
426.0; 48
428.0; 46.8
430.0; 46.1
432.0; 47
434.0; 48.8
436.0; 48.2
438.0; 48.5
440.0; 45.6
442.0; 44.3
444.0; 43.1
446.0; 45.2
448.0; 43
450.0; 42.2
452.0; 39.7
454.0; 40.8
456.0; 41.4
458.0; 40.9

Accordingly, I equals 4.3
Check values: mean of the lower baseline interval 46.3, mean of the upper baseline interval 46.2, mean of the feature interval 43.1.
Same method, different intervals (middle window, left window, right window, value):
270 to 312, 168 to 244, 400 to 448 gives 8.9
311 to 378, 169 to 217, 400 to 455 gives 2.6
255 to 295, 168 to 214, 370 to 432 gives 7.9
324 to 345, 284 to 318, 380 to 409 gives -3.3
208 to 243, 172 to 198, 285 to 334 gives 2.1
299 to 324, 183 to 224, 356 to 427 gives 3.9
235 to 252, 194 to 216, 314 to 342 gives 1.6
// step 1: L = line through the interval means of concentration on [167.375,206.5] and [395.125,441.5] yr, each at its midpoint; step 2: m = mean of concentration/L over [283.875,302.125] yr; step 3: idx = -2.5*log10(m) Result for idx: 0.381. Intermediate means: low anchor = 56.2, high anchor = 46.6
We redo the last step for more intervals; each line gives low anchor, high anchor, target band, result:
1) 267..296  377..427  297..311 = 0.119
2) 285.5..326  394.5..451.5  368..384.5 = -0.090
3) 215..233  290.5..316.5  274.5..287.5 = -0.022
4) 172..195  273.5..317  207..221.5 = 0.021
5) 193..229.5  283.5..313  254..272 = 0.024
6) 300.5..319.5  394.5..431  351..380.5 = -0.089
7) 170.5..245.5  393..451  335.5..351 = 0.000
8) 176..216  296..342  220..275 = 0.112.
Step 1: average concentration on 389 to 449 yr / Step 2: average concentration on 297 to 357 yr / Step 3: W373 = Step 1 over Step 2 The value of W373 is 1.03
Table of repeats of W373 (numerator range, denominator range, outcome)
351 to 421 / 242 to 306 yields 1.14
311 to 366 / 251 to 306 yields 1.16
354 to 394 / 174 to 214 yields 0.85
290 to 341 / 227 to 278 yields 0.96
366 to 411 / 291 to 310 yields 1.26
